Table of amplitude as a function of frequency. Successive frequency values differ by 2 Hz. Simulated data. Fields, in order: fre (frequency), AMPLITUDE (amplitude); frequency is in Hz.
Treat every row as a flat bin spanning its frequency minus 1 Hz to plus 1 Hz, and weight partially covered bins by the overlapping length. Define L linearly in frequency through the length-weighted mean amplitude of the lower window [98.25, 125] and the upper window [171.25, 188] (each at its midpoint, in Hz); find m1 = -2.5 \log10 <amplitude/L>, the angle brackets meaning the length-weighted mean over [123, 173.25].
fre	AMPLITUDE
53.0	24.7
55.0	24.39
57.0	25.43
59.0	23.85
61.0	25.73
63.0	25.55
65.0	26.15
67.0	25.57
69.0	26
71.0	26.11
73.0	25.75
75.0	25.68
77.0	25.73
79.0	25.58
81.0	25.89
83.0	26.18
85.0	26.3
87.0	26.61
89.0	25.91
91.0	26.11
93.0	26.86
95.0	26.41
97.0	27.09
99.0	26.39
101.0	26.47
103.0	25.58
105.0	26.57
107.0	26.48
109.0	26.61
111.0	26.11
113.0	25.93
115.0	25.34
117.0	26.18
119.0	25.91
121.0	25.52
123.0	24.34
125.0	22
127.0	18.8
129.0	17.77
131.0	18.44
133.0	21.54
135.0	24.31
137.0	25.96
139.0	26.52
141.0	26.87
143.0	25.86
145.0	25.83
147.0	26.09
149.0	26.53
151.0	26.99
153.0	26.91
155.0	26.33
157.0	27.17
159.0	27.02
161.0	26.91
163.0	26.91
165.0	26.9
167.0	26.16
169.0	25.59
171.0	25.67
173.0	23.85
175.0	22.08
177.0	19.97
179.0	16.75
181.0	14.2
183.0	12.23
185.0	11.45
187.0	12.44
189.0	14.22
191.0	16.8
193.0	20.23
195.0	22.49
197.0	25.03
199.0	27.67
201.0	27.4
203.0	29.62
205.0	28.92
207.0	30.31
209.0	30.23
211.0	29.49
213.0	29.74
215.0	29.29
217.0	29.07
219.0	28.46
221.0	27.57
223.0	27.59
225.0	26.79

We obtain -0.20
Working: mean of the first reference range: 25.8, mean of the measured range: 24.9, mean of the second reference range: 17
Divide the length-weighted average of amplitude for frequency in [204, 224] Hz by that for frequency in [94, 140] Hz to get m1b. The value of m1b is 1.2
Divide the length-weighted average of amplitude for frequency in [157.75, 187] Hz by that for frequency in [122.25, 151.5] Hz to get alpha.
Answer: 0.9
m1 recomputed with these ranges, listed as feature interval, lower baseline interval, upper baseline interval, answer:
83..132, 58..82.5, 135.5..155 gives 0.041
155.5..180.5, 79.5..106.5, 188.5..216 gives 0.074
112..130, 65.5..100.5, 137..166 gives 0.125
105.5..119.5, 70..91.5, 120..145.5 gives -0.075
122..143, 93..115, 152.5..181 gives 0.120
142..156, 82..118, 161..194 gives -0.184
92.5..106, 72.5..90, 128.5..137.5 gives -0.087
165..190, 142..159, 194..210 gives 0.382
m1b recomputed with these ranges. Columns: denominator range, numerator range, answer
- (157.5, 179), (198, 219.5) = 1.18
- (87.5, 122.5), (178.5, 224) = 0.90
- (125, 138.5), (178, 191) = 0.64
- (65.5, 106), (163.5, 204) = 0.81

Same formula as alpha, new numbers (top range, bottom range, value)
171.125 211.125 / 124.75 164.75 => 0.87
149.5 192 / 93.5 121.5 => 0.83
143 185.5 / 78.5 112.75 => 0.90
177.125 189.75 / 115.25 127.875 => 0.58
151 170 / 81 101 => 1.01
